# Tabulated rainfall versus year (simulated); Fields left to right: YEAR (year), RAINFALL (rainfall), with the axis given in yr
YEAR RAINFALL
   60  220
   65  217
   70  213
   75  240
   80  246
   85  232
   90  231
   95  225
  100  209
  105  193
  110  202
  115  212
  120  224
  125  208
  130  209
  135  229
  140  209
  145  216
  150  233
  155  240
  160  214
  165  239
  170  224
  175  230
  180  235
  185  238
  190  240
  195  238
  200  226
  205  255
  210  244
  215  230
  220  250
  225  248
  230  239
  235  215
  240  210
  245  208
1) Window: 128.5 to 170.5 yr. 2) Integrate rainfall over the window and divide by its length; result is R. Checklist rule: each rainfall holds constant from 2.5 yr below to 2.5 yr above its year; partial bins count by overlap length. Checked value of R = 224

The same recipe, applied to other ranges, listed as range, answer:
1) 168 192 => 233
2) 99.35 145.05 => 211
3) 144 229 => 236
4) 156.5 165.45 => 225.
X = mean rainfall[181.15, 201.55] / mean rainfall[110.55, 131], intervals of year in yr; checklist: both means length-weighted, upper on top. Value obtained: 1.1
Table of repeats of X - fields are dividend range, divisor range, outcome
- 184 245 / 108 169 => 1.07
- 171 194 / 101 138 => 1.11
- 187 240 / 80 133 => 1.10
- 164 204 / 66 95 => 1.01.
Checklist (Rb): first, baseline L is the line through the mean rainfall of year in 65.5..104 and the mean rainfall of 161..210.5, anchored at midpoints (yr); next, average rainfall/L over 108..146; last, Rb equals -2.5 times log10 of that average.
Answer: 0.081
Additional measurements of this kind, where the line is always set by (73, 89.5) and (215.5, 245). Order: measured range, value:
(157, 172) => 0.036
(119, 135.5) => 0.098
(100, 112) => 0.186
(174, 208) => -0.026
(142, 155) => 0.036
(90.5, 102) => 0.084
